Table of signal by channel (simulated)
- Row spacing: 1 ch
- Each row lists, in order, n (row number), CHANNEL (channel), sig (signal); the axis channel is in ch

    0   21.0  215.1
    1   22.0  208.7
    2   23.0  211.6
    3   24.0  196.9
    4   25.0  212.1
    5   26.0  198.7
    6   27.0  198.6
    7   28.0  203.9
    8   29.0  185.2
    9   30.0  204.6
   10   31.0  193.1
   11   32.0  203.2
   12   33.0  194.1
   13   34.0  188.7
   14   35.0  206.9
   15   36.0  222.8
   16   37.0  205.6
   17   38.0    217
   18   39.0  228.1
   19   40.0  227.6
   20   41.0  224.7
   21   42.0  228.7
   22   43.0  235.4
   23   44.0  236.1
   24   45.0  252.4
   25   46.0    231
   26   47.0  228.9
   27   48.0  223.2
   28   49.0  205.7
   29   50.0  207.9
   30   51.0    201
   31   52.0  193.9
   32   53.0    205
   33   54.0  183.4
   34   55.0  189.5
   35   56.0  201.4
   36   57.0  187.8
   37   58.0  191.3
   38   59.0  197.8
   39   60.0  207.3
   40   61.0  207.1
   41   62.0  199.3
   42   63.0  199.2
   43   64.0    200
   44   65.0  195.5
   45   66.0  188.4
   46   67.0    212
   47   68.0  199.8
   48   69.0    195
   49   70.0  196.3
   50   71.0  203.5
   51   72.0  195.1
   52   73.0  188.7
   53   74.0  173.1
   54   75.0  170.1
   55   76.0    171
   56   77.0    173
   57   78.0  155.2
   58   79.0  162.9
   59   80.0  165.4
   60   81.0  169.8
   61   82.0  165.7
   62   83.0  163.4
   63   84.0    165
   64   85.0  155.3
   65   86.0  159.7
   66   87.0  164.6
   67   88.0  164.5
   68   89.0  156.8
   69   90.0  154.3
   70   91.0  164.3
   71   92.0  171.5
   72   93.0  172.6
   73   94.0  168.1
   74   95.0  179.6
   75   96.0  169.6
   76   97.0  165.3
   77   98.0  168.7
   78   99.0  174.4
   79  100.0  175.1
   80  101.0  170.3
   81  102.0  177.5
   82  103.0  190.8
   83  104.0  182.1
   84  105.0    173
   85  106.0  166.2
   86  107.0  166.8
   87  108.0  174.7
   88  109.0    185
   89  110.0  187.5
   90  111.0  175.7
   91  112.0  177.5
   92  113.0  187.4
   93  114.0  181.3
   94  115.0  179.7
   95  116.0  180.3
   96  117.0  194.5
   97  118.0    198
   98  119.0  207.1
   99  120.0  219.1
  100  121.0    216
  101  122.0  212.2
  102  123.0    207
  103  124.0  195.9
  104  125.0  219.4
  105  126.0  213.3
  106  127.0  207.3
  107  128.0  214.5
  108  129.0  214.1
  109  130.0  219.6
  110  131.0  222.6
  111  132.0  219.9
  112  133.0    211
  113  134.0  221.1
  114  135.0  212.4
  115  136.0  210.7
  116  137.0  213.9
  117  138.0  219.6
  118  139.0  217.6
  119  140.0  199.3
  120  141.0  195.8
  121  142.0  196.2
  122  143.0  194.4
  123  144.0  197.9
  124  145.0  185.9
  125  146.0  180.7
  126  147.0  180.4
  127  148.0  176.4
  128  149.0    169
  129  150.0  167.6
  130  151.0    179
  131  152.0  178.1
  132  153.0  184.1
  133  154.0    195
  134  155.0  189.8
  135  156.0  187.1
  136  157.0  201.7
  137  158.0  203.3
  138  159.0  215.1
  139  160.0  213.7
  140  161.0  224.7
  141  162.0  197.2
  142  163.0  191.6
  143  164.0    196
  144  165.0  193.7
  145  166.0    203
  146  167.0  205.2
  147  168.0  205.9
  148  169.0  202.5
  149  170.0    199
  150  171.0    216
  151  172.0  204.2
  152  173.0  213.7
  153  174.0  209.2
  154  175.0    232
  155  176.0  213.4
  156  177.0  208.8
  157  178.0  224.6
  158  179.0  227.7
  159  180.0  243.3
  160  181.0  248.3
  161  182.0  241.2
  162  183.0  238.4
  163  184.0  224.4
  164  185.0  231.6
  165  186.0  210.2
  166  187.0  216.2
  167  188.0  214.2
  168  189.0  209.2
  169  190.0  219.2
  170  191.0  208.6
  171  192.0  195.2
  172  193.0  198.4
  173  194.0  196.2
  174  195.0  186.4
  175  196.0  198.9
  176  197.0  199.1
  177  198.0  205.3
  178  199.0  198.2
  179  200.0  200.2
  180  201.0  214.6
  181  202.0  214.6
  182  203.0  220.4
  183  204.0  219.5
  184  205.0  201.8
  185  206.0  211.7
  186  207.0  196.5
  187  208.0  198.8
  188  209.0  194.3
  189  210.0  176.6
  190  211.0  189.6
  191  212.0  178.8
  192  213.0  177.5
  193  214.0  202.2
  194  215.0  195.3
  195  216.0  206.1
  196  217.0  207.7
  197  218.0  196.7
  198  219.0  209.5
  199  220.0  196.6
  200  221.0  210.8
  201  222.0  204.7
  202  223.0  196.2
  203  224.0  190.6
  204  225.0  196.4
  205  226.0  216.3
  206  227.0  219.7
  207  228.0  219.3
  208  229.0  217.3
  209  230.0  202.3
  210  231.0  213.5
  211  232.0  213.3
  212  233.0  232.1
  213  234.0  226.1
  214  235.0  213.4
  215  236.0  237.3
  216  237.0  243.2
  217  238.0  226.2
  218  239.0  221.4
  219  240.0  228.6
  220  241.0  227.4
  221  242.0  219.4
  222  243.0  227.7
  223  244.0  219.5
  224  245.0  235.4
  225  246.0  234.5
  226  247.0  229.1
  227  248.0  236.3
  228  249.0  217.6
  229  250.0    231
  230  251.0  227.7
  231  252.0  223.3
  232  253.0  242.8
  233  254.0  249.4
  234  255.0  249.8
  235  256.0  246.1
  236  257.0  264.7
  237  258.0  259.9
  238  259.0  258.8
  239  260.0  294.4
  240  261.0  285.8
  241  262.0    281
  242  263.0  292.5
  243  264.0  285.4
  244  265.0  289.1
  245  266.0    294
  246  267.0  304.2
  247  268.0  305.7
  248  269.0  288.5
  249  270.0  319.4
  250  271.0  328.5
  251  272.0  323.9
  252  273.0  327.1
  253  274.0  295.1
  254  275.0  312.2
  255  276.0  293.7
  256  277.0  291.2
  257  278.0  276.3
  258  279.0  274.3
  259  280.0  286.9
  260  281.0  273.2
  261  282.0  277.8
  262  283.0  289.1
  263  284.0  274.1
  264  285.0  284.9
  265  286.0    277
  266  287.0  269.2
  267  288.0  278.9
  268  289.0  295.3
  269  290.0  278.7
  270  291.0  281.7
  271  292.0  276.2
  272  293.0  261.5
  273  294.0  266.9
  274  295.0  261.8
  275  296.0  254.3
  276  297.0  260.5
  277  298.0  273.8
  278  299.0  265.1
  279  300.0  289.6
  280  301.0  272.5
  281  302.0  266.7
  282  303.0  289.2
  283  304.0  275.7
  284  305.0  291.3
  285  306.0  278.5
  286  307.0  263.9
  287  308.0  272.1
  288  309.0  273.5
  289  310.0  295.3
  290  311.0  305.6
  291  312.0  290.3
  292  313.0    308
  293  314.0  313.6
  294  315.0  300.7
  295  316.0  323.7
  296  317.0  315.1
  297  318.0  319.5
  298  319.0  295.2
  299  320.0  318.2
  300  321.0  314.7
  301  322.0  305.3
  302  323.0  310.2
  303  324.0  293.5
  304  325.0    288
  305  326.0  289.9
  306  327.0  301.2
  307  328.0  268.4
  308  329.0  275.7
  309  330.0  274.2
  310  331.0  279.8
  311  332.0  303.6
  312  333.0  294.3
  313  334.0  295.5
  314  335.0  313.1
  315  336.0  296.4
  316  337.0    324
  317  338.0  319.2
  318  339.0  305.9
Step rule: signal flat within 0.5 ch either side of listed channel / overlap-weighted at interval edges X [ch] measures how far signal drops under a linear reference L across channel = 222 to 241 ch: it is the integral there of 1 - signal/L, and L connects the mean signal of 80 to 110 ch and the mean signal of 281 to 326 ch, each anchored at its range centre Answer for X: 2.2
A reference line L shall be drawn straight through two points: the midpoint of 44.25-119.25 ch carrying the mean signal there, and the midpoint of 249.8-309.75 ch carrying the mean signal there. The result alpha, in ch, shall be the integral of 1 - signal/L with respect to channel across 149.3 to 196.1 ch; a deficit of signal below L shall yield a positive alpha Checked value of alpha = 4.1 ch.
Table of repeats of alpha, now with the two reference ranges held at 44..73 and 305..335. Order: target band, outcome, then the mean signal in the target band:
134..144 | 1.1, 207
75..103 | 6.2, 167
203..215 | 2.8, 196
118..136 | 1.2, 213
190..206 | 3.1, 205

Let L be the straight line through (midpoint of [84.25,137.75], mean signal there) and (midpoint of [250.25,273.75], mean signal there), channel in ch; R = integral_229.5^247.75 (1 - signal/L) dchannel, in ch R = 2.8 ch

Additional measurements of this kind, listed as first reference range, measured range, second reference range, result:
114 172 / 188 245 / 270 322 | 8.1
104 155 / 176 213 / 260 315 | 3.6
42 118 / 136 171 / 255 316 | 3.9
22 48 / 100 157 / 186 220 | 3.4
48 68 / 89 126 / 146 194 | 3.5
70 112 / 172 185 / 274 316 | -0.4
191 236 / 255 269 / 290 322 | -1.9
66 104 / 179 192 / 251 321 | 0.3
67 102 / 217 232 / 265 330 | 2.6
